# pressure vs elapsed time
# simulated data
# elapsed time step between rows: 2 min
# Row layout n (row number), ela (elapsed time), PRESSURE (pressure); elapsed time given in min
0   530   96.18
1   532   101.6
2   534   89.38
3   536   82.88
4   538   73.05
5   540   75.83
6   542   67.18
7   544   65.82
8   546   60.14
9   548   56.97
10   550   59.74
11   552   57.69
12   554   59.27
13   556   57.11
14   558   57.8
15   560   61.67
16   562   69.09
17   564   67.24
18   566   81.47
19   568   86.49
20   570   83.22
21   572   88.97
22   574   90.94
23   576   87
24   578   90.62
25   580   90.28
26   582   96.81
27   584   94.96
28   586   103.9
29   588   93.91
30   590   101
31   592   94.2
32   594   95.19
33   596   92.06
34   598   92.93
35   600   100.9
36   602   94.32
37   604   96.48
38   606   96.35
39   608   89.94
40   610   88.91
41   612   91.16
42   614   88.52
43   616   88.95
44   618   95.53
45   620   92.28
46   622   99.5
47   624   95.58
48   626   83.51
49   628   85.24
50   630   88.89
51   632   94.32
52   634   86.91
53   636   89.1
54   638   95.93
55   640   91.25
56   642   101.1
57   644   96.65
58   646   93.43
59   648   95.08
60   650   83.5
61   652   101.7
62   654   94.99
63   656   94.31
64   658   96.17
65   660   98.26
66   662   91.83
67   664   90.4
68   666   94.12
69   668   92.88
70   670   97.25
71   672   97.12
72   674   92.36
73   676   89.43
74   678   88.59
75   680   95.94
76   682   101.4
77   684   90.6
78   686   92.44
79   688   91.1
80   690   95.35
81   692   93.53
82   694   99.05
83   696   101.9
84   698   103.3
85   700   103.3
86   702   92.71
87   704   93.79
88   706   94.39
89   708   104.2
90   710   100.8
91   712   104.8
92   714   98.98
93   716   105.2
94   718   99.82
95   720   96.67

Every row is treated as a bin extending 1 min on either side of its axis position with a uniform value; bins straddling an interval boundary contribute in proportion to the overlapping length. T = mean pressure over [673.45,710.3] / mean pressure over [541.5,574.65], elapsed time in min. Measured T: 1.4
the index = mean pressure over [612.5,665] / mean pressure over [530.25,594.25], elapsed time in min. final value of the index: 1.2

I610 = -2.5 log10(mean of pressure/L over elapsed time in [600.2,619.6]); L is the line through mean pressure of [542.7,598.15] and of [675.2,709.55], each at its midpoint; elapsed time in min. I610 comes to -0.094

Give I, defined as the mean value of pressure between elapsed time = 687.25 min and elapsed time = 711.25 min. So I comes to 97.9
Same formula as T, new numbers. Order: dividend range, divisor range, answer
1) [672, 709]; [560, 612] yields 1.06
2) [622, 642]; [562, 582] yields 1.07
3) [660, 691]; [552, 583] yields 1.21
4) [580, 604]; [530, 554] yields 1.33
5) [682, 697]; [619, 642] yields 1.04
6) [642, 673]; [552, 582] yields 1.24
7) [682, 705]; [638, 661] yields 1.01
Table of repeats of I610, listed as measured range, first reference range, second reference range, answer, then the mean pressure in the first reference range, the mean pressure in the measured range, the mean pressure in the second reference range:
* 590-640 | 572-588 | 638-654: 0.02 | 93.2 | 92.5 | 94.8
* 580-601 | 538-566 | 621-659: -0.25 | 63.8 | 96.3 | 93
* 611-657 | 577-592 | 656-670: 0.03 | 95.8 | 92.5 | 94.2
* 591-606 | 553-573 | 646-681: -0.20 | 71.2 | 95.2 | 93.8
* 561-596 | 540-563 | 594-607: -0.11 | 61.8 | 89.2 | 95.5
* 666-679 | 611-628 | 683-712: 0.03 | 91.5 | 93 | 97.2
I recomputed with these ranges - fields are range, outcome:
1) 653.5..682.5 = 94.2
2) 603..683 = 93.1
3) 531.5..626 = 83.8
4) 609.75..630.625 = 90.8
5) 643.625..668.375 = 94.1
